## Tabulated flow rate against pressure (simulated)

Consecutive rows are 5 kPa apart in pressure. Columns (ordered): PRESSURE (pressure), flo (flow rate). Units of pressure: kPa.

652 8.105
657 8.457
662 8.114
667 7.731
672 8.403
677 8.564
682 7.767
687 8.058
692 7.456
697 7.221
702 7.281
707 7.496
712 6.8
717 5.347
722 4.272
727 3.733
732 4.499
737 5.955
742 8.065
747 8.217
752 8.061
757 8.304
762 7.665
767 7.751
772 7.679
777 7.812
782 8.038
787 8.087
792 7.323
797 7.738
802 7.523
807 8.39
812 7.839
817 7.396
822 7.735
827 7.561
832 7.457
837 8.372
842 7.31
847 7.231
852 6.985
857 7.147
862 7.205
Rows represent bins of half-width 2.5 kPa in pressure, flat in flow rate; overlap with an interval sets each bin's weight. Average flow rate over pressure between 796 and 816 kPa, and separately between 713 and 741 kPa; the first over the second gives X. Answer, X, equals 1.6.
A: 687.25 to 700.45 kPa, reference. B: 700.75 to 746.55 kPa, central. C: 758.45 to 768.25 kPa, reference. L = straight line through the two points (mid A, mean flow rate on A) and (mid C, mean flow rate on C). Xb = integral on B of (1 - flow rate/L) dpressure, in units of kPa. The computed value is 9.6 kPa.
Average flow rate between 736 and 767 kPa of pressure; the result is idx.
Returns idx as 7.8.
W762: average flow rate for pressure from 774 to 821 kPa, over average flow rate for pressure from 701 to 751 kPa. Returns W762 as 1.26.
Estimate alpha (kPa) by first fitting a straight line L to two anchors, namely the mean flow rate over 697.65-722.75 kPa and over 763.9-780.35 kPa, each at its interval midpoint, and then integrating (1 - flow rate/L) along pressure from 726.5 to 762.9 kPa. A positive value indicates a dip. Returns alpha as 1.4 kPa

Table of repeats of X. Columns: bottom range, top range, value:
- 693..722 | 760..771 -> 1.16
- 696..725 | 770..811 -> 1.24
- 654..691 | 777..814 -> 0.97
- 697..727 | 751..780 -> 1.29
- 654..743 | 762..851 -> 1.11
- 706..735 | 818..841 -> 1.47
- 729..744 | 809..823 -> 1.27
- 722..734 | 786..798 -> 1.86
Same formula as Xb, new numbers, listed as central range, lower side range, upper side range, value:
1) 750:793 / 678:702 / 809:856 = -1.6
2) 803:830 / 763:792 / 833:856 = -0.6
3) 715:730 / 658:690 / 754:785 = 6.7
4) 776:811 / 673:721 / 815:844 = -1.4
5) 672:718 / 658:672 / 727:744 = -2.3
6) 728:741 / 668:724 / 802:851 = 3.5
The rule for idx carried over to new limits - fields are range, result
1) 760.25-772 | 7.7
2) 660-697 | 7.96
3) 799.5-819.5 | 7.79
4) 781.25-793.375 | 7.83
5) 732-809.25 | 7.67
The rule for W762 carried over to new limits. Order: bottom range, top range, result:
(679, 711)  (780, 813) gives 1.04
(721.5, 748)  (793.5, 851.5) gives 1.33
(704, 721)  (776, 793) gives 1.23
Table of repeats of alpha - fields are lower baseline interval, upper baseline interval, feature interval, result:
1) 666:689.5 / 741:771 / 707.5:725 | 5.2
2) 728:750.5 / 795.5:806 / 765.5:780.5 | -1.2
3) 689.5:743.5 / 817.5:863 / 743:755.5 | -3.2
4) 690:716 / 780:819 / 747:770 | -1.4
